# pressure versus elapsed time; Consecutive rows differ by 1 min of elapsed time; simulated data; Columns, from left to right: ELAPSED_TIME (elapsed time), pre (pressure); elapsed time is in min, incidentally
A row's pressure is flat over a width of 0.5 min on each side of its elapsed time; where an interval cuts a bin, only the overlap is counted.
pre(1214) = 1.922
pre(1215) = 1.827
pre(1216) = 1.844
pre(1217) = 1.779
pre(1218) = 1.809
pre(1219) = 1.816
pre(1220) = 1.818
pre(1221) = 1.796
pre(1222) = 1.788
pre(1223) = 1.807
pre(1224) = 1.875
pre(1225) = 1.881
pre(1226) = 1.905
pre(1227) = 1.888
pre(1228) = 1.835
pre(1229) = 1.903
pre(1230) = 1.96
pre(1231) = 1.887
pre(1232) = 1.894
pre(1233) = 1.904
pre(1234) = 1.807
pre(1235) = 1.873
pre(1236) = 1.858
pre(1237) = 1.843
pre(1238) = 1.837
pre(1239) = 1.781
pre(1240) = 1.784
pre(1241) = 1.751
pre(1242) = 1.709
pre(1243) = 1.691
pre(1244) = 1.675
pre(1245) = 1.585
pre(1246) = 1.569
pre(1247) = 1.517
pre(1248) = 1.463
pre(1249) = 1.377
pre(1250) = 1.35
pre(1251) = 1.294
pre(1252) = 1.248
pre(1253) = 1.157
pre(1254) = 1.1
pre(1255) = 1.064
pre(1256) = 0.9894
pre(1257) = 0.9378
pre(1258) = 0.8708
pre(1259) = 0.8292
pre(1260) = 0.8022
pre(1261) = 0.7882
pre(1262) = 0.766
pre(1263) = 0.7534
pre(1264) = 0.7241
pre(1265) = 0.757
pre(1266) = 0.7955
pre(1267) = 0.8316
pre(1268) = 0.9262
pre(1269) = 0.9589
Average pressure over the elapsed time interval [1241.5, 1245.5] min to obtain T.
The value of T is 1.67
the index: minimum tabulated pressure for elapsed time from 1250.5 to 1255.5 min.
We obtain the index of 1.064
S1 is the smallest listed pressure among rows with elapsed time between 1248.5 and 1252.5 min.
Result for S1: 1.248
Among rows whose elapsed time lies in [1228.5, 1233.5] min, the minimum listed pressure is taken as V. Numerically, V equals 1.887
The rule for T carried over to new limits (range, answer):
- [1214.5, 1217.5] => 1.82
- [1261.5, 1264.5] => 0.748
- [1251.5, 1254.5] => 1.17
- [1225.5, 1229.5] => 1.88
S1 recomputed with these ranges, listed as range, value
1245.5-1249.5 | 1.377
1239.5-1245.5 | 1.585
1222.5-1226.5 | 1.807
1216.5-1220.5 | 1.779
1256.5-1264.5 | 0.7241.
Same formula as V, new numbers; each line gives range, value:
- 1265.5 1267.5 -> 0.7955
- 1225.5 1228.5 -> 1.835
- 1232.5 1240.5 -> 1.781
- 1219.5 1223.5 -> 1.788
